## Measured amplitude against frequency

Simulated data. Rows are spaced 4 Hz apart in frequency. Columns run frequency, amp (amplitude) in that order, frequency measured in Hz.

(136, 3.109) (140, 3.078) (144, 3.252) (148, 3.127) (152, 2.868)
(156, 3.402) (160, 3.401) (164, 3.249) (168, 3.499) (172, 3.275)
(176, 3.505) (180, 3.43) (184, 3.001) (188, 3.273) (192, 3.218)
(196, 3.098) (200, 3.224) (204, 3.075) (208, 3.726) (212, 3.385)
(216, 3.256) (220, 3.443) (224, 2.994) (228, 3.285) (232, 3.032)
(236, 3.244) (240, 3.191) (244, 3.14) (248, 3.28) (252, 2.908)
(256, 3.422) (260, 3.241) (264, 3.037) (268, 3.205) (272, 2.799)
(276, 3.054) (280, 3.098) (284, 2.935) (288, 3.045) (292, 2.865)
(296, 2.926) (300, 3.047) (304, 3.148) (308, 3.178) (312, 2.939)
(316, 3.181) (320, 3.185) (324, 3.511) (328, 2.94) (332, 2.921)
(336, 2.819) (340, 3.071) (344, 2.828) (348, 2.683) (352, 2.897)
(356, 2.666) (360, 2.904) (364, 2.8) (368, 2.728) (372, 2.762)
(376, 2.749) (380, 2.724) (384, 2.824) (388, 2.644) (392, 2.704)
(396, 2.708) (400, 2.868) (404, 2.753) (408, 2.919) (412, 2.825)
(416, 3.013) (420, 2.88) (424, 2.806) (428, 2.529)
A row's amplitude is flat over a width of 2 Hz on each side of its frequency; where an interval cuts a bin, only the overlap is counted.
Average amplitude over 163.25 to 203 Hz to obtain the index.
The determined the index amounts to 3.27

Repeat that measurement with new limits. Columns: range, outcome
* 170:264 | 3.24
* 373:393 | 2.73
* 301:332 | 3.14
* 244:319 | 3.08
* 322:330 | 3.23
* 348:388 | 2.77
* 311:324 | 3.18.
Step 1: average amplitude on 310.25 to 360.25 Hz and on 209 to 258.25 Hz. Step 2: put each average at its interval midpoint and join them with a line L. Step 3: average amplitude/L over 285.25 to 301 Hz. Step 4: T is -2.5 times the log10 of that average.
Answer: 0.04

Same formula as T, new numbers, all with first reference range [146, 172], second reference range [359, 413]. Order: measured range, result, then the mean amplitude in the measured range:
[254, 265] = -0.07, 3.25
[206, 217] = -0.11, 3.47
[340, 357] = 0.02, 2.81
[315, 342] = -0.07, 3.09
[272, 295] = 0.01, 2.98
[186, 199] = 0.00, 3.2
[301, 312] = -0.06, 3.11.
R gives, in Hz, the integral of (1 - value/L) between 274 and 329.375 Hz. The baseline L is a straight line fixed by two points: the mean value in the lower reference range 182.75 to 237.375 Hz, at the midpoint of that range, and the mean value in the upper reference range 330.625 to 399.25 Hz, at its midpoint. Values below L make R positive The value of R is -1.98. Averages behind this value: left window 3.24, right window 2.79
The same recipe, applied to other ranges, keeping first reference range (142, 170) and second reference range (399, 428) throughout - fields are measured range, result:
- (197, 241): -1.42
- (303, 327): -1.45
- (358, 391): 1.60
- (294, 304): 0.03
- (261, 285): 0.27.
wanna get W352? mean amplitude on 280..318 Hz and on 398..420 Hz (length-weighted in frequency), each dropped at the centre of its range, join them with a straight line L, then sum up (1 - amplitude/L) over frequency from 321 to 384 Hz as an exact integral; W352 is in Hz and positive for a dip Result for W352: 1.9 Hz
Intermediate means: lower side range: 3.03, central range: 2.87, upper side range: 2.88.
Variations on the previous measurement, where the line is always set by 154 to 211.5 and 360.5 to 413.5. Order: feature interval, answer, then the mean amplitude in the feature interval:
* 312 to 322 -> -0.6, 3.13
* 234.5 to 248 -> -0.2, 3.2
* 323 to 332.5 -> -0.6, 3.12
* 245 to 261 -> -0.4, 3.21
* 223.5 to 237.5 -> 0.2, 3.15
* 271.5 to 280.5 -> 0.2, 3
